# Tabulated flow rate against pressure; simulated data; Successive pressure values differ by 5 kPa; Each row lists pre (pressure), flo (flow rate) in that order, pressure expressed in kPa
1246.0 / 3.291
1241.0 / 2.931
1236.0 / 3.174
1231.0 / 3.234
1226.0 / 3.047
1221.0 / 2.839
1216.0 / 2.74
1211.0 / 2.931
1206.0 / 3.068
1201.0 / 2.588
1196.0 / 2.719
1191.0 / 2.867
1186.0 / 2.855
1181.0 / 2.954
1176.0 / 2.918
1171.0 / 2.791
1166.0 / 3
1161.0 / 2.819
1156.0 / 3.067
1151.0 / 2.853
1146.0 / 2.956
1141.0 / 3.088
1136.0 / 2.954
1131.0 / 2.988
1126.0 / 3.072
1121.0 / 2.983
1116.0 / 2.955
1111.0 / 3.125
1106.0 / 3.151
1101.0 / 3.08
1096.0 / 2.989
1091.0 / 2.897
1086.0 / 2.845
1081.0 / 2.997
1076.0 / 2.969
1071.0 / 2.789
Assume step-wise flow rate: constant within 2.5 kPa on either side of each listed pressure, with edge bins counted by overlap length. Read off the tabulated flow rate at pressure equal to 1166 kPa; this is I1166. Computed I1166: 3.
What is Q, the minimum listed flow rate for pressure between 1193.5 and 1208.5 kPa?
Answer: 2.588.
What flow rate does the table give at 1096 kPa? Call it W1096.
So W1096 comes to 2.989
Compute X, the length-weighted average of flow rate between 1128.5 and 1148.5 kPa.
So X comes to 3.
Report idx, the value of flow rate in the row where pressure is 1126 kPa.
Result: 3.072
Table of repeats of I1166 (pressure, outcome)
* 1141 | 3.088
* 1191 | 2.867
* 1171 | 2.791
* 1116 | 2.955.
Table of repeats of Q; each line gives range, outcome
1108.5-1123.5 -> 2.955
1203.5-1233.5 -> 2.74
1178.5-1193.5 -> 2.855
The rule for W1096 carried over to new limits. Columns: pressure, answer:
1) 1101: 3.08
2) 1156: 3.067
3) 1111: 3.125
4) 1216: 2.74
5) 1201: 2.588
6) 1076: 2.969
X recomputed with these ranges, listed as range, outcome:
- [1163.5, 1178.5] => 2.9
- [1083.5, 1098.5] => 2.91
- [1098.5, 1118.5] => 3.08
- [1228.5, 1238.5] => 3.2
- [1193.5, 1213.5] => 2.83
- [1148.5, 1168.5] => 2.93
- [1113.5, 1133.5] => 3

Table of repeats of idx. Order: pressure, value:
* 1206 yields 3.068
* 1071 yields 2.789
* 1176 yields 2.918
